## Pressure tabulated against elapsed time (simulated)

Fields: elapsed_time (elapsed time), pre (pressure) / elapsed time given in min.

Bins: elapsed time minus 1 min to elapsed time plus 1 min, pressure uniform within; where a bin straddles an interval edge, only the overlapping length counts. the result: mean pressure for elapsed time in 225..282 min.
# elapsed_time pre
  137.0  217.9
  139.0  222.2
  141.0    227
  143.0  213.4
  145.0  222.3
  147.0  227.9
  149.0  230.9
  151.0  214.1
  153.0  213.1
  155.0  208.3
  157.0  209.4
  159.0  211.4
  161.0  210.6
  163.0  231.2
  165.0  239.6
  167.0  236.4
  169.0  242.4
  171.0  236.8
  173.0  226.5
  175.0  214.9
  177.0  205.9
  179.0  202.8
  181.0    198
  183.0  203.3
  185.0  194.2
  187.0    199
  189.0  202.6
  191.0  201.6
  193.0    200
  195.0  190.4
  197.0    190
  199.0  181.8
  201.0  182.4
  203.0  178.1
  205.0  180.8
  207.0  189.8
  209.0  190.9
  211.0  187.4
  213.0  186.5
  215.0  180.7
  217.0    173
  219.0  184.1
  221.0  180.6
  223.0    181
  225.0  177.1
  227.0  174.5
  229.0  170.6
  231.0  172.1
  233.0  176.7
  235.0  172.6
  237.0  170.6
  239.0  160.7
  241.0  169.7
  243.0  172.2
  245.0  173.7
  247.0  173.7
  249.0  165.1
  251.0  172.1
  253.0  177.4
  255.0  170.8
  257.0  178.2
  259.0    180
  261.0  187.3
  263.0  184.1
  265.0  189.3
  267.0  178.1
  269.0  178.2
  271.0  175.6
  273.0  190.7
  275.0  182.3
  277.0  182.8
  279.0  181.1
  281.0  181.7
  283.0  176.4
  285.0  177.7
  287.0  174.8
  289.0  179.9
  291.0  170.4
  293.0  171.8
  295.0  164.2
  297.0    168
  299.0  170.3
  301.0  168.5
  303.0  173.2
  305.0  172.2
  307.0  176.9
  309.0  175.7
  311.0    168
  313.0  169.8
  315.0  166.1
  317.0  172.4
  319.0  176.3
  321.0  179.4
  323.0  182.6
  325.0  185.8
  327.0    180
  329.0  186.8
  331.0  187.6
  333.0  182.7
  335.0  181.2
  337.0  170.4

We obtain 177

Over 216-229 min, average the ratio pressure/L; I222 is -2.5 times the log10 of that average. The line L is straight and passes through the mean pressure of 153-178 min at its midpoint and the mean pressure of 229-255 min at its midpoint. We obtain 0.04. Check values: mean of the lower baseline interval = 222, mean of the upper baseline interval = 171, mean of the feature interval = 178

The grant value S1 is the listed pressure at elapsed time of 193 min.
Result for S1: 200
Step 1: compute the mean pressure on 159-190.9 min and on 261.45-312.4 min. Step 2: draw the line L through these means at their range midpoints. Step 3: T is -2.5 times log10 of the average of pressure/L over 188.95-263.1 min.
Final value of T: 0.10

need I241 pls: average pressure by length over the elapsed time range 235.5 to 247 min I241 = 170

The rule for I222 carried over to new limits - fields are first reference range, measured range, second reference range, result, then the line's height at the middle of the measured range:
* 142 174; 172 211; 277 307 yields 0.080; 211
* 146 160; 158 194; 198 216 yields -0.059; 203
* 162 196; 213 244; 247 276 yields 0.106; 193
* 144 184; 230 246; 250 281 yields 0.120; 191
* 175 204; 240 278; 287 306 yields 0.010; 180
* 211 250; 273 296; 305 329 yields -0.010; 176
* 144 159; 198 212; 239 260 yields 0.049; 193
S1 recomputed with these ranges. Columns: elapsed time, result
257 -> 178.2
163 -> 231.2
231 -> 172.1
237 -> 170.6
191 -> 201.6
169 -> 242.4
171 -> 236.8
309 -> 175.7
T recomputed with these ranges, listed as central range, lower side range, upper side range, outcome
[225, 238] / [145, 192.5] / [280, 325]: 0.13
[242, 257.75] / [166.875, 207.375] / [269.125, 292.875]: 0.08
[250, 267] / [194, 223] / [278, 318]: -0.01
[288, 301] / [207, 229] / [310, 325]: 0.03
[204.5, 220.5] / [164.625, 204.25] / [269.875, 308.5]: 0.08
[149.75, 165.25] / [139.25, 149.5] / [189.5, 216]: 0.00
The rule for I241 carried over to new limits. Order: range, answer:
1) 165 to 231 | 195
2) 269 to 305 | 176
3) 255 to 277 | 182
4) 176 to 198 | 199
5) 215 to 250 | 174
